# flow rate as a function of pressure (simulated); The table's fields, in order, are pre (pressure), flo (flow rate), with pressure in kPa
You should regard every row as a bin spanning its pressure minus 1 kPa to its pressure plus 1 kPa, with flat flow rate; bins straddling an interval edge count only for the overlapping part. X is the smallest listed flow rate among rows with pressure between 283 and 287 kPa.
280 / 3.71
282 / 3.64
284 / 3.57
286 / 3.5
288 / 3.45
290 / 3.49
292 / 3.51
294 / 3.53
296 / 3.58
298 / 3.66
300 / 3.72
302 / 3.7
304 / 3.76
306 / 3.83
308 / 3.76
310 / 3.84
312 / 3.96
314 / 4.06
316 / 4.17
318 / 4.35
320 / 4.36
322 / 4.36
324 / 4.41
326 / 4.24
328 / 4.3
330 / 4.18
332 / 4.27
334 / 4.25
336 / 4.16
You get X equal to 3.5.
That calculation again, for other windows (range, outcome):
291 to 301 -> 3.51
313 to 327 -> 4.06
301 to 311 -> 3.7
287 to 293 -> 3.45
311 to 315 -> 3.96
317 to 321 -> 4.35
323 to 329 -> 4.24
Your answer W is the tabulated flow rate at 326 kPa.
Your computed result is 4.24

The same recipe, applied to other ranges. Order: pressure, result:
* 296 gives 3.58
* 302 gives 3.7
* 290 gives 3.49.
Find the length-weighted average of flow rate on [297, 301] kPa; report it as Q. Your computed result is 3.69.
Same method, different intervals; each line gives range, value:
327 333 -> 4.25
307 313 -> 3.85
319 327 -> 4.34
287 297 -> 3.51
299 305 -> 3.73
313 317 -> 4.12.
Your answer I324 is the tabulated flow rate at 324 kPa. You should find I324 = 4.41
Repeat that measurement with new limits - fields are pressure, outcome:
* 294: 3.53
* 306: 3.83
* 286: 3.5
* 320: 4.36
